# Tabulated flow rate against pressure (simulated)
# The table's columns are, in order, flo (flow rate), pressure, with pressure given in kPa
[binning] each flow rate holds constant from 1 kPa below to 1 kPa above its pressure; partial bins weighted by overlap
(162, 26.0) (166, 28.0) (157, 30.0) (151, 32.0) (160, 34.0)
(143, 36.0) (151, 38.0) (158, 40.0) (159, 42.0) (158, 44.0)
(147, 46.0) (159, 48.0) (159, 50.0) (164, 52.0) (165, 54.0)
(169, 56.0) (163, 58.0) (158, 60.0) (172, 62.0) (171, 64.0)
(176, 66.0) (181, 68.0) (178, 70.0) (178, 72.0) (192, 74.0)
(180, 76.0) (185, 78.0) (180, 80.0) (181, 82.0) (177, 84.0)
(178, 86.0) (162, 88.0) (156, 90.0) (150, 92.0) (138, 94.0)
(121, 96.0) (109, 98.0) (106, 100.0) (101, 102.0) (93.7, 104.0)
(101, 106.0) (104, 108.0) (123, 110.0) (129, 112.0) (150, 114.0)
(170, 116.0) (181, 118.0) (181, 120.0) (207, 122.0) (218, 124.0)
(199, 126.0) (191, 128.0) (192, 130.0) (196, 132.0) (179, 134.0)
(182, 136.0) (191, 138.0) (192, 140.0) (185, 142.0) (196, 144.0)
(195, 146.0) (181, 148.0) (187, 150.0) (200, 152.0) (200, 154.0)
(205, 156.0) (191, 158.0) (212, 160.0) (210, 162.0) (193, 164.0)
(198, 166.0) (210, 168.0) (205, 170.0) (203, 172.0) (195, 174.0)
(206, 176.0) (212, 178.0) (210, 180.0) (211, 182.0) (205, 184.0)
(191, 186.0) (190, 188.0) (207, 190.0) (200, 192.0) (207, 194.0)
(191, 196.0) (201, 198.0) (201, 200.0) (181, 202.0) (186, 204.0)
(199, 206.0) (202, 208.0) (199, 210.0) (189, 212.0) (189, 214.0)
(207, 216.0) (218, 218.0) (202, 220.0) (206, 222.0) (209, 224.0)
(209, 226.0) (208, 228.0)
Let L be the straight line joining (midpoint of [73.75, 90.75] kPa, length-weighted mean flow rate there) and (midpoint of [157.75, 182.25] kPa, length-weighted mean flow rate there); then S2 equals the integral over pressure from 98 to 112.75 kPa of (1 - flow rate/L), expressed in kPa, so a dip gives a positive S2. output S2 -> 6.1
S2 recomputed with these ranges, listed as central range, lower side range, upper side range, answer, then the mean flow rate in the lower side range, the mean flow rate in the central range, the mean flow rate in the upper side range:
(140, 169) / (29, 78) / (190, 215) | -1.8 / 165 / 197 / 196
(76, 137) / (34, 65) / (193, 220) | 5.4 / 160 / 158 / 198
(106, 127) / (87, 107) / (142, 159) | -1.7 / 124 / 163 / 194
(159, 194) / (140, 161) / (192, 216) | -1.5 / 195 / 204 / 196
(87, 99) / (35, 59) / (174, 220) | 2.2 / 158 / 139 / 200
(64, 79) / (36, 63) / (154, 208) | -1.3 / 160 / 181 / 201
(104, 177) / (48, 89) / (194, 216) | 0.5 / 173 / 184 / 195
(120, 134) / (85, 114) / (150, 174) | -3.3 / 127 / 198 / 202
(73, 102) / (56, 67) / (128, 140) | 3.1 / 168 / 156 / 189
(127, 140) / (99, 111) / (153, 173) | -3.1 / 105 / 189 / 203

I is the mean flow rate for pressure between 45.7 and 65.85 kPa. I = 164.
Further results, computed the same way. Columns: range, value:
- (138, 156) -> 193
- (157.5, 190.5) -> 203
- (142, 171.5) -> 198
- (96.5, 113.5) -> 110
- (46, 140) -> 163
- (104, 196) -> 188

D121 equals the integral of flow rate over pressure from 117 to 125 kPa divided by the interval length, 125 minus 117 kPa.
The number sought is 197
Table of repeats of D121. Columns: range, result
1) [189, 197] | 201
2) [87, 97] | 145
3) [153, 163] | 204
